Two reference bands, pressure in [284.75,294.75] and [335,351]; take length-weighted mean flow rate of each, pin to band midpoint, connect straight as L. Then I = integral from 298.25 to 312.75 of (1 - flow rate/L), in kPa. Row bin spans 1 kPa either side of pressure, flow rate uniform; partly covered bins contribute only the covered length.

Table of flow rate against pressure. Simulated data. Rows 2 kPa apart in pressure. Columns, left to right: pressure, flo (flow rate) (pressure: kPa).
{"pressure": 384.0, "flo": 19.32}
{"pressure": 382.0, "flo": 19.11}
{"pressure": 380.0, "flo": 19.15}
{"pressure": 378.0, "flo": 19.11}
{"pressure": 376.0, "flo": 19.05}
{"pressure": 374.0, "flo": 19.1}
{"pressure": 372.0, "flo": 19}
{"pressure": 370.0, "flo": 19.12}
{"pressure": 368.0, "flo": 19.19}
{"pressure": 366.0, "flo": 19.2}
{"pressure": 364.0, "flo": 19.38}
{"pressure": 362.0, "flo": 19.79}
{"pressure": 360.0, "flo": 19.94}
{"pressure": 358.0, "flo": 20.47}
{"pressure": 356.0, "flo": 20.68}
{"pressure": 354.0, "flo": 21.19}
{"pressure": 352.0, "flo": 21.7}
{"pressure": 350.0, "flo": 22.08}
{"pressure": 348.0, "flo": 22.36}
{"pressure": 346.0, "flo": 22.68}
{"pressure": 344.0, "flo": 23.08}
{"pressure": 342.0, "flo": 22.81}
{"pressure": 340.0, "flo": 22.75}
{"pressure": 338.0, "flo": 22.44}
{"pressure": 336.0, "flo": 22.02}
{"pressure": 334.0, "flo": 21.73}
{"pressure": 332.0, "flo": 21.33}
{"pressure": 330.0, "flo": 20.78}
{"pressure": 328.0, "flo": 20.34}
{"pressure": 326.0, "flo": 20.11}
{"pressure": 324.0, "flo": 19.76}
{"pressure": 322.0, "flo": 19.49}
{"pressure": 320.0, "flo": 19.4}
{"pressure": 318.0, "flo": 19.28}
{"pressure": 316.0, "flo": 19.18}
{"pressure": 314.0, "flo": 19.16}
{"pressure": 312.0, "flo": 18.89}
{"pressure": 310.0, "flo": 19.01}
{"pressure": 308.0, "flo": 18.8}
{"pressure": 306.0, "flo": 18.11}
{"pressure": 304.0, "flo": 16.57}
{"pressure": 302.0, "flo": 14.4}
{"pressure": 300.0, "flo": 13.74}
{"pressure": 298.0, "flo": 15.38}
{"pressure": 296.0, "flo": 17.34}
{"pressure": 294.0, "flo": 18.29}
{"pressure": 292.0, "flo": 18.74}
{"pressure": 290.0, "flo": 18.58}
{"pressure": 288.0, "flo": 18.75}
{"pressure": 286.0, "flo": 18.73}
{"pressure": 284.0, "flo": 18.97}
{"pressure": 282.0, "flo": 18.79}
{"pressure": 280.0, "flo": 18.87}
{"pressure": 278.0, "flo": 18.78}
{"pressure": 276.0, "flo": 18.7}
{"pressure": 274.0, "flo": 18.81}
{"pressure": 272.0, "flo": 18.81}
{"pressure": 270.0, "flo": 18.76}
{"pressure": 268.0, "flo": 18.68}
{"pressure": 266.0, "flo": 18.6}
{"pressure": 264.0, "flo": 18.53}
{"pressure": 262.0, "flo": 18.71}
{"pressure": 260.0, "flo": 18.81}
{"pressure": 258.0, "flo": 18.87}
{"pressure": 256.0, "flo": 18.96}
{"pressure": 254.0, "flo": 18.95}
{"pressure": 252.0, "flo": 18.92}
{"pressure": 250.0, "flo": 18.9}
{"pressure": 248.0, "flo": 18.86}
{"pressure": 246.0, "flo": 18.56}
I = 2.1 kPa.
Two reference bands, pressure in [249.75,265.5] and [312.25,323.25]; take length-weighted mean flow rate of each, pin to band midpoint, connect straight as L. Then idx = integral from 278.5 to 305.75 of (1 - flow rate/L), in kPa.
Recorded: 2.24 kPa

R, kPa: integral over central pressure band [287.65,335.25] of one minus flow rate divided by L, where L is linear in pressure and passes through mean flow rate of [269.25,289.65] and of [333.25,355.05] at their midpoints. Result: 4.4 kPa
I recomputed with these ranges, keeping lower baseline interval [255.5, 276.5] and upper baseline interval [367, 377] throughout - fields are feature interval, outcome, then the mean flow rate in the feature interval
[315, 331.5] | -0.8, 19.8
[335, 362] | -3.9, 21.8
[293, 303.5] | 1.7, 15.9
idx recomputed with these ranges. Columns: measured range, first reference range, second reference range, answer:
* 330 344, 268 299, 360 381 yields -2.4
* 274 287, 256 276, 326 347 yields 0.4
